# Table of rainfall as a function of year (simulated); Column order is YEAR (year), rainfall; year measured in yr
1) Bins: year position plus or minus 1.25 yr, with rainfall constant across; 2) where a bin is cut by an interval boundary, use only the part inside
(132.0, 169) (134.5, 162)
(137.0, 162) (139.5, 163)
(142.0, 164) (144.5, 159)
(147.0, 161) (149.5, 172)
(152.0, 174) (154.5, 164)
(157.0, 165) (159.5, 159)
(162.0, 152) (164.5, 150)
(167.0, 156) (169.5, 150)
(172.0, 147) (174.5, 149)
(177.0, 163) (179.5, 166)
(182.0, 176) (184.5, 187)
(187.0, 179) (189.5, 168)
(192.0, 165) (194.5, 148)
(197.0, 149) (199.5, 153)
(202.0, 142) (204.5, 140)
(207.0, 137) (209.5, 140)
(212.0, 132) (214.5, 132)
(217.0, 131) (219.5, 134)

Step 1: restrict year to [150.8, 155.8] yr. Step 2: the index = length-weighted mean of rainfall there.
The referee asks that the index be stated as 169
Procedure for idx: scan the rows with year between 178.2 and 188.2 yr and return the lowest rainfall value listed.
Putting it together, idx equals 166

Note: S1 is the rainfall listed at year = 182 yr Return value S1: 176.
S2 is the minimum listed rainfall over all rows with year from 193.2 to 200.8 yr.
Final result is 148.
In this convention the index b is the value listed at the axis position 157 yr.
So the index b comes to 165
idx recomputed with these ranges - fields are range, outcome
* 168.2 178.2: 147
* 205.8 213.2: 132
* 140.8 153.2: 159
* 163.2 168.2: 150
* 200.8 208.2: 137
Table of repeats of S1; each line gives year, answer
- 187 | 179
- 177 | 163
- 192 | 165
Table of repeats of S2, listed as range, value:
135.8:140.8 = 162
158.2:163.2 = 152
